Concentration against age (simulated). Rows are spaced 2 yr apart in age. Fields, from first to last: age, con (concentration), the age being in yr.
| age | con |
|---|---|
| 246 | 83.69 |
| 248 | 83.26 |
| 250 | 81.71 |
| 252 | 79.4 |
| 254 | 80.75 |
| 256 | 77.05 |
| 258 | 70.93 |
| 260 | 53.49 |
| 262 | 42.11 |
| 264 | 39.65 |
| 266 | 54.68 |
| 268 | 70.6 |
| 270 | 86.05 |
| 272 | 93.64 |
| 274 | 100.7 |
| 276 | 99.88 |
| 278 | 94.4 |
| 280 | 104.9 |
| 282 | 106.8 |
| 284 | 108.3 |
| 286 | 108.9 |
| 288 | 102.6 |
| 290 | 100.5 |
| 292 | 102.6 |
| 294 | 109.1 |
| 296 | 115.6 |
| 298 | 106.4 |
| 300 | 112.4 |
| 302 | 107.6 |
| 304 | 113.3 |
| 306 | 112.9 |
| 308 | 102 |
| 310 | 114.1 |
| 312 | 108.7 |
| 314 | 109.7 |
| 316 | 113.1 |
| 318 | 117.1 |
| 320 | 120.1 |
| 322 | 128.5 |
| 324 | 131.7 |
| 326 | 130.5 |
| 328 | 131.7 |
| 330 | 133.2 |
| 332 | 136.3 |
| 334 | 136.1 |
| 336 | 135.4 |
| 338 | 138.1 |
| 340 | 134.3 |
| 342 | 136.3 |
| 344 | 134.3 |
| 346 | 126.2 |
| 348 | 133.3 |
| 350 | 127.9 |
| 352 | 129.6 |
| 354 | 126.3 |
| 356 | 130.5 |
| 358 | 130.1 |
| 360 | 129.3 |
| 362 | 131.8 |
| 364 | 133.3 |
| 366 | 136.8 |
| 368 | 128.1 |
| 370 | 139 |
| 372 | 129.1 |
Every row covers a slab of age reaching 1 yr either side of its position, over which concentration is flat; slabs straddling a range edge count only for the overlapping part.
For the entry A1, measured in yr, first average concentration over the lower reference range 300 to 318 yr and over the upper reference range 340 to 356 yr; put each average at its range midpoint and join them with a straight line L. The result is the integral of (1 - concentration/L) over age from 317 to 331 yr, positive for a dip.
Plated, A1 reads -1.07 yr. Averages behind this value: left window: 111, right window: 131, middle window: 128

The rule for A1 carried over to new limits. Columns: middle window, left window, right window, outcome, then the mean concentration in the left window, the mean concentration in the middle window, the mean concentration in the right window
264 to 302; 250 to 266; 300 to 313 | -4.1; 63.9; 97.5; 110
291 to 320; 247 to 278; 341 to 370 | -2.8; 74.9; 111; 131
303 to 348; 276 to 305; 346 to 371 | -2.1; 106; 125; 131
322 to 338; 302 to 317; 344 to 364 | -1.9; 110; 134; 130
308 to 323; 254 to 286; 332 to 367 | -0.6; 81.1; 115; 132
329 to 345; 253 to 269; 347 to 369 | -2.8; 61.2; 136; 131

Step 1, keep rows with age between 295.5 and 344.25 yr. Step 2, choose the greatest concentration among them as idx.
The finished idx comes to 138.1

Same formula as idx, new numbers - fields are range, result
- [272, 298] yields 115.6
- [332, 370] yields 139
